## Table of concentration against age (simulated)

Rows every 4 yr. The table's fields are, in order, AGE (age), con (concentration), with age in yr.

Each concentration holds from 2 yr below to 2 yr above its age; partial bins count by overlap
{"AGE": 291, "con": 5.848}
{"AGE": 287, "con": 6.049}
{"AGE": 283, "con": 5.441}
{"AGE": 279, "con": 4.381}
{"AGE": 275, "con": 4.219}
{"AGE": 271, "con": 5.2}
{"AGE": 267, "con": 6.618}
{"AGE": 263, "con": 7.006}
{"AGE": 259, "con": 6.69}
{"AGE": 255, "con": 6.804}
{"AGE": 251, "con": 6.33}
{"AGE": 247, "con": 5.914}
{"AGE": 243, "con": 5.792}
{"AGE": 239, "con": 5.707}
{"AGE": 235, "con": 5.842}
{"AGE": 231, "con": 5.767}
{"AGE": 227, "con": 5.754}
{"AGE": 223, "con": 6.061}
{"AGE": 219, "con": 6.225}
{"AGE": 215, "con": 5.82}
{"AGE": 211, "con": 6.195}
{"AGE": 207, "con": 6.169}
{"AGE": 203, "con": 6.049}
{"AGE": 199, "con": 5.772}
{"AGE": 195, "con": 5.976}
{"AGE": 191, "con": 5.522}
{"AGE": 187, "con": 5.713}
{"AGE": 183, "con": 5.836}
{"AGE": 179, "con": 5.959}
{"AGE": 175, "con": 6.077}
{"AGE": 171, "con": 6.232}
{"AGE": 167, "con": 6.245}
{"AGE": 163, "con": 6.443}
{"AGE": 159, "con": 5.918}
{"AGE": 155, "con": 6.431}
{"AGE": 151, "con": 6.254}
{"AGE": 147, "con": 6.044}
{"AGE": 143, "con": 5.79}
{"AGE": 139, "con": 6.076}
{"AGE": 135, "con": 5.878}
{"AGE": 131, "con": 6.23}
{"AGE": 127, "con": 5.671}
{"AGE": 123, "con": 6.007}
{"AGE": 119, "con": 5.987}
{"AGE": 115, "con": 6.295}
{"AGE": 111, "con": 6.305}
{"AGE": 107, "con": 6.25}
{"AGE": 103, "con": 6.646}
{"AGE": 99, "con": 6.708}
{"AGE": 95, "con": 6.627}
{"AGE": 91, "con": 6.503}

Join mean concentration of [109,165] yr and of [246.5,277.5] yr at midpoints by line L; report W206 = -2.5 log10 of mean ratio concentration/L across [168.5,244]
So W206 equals 0.03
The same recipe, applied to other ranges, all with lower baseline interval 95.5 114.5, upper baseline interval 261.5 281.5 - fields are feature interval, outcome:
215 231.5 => -0.04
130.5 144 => 0.05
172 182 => 0.00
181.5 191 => 0.05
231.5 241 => -0.02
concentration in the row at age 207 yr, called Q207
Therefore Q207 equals 6.169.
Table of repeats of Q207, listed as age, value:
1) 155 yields 6.431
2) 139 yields 6.076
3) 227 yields 5.754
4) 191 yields 5.522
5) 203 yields 6.049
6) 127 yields 5.671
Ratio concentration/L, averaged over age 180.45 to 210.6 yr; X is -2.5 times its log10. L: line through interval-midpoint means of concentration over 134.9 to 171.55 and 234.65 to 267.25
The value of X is 0.06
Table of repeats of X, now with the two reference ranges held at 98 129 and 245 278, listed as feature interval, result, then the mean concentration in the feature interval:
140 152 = 0.03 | 6.01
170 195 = 0.05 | 5.88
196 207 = 0.03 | 5.96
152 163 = -0.01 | 6.23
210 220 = 0.01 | 6.05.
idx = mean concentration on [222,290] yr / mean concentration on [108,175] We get 0.96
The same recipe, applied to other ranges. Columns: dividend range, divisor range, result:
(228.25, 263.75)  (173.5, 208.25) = 1.05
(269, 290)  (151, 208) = 0.85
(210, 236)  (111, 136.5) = 0.99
